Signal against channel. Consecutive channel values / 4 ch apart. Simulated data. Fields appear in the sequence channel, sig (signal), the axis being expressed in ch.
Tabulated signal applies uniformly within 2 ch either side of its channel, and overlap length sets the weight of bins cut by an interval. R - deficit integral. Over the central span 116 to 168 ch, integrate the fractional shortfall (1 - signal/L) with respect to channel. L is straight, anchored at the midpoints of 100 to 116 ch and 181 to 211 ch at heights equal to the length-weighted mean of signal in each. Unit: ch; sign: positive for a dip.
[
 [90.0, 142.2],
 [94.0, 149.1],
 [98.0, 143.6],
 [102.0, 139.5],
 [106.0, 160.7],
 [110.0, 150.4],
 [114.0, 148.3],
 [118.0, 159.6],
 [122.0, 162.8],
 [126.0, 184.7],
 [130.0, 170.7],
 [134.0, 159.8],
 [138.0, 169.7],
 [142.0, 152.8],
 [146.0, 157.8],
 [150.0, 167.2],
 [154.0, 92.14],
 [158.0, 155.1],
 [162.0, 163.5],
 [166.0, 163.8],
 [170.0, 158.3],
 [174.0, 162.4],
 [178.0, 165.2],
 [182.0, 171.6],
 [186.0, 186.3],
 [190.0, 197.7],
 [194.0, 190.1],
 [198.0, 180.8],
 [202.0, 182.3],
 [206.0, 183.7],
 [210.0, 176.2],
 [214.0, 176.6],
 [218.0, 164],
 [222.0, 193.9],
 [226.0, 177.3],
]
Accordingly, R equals 1.3 ch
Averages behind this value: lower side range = 150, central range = 158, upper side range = 184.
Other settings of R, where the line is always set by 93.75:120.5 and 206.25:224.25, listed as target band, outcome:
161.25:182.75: 0.44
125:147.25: -1.06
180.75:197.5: -1.47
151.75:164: 1.96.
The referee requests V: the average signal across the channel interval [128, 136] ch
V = 165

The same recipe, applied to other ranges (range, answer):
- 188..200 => 190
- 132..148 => 160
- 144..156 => 139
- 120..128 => 174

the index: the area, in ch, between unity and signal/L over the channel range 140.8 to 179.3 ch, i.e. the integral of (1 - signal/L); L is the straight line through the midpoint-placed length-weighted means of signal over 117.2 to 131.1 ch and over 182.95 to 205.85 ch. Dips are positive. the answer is 5.4 ch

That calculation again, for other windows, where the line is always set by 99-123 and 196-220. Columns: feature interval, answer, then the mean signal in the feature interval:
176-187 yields -0.2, 173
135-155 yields 1.2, 151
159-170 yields 0.3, 162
